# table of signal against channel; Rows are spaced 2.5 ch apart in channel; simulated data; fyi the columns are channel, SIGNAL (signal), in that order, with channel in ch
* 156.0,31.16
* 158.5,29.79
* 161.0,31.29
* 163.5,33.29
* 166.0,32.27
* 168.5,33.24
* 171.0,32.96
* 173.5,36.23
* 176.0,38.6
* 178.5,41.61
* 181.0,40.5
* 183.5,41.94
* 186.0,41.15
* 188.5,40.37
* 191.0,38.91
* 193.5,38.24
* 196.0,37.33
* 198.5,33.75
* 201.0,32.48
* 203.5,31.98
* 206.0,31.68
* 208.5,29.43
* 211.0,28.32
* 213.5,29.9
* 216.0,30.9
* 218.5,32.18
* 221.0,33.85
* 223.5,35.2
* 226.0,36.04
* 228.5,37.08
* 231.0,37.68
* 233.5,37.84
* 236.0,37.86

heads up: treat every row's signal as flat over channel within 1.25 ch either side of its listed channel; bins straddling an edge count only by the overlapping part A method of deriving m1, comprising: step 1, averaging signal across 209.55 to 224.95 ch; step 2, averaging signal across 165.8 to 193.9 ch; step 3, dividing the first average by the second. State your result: 0.8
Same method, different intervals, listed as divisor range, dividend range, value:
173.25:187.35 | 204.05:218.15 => 0.75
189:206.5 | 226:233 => 1.05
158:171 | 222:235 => 1.14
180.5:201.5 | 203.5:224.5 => 0.82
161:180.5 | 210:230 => 0.93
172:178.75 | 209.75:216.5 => 0.77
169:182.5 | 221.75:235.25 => 0.97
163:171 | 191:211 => 1.02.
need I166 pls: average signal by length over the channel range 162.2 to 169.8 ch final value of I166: 32.9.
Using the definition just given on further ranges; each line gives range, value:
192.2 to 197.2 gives 37.8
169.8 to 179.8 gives 37.4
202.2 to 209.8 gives 31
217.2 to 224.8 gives 33.7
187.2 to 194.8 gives 39.2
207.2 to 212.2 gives 28.9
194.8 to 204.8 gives 33.9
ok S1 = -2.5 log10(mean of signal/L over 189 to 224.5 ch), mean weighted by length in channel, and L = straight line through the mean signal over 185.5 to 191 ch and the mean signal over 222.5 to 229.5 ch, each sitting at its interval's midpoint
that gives 0.15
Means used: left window 40.3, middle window 33.3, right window 36.1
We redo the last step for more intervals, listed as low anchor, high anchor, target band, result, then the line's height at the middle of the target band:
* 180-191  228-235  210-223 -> 0.227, 38.6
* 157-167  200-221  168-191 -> -0.227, 31.4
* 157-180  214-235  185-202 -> -0.086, 34.6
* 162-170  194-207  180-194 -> -0.203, 33.4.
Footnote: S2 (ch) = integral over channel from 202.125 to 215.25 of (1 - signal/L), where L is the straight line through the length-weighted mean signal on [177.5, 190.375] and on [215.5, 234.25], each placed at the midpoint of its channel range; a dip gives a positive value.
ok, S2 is 2.5 ch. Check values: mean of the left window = 41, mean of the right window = 35.2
